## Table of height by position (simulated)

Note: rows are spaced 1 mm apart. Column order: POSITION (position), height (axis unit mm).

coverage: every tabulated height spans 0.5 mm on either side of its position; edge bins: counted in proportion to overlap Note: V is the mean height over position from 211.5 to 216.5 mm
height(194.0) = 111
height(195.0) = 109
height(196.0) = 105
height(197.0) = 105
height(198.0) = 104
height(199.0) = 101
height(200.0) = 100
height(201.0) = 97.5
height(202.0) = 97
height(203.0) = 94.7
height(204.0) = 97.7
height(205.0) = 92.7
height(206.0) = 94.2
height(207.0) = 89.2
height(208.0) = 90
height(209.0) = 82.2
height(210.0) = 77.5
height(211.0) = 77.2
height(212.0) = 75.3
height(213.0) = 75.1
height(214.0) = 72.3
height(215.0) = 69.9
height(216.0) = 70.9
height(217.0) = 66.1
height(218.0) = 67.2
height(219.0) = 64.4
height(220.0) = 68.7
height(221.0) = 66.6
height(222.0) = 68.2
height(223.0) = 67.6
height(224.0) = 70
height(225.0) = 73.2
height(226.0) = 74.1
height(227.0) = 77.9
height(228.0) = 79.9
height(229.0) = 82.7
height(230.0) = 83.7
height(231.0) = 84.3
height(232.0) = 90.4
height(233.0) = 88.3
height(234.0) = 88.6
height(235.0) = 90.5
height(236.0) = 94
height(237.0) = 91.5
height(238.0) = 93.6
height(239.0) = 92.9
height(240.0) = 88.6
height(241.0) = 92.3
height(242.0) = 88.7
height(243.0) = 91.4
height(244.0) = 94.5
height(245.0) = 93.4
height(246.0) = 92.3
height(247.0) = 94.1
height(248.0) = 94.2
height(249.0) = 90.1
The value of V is 72.7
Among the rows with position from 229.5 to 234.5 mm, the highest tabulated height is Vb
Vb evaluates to 90.4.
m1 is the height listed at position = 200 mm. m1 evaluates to 100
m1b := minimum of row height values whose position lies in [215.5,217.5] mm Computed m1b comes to 66.1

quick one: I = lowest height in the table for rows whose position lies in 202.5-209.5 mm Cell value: 82.2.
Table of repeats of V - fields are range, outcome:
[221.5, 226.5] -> 70.6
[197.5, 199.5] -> 102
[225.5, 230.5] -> 79.7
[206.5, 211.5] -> 83.2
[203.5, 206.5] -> 94.9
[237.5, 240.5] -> 91.7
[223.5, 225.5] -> 71.6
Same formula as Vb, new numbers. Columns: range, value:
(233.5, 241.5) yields 94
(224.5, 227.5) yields 77.9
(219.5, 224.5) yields 70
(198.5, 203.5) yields 101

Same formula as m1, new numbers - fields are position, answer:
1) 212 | 75.3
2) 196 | 105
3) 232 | 90.4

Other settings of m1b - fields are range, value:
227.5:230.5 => 79.9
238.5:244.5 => 88.6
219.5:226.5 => 66.6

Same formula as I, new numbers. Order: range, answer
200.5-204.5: 94.7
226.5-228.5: 77.9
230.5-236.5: 84.3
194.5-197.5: 105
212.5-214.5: 72.3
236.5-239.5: 91.5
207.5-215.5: 69.9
